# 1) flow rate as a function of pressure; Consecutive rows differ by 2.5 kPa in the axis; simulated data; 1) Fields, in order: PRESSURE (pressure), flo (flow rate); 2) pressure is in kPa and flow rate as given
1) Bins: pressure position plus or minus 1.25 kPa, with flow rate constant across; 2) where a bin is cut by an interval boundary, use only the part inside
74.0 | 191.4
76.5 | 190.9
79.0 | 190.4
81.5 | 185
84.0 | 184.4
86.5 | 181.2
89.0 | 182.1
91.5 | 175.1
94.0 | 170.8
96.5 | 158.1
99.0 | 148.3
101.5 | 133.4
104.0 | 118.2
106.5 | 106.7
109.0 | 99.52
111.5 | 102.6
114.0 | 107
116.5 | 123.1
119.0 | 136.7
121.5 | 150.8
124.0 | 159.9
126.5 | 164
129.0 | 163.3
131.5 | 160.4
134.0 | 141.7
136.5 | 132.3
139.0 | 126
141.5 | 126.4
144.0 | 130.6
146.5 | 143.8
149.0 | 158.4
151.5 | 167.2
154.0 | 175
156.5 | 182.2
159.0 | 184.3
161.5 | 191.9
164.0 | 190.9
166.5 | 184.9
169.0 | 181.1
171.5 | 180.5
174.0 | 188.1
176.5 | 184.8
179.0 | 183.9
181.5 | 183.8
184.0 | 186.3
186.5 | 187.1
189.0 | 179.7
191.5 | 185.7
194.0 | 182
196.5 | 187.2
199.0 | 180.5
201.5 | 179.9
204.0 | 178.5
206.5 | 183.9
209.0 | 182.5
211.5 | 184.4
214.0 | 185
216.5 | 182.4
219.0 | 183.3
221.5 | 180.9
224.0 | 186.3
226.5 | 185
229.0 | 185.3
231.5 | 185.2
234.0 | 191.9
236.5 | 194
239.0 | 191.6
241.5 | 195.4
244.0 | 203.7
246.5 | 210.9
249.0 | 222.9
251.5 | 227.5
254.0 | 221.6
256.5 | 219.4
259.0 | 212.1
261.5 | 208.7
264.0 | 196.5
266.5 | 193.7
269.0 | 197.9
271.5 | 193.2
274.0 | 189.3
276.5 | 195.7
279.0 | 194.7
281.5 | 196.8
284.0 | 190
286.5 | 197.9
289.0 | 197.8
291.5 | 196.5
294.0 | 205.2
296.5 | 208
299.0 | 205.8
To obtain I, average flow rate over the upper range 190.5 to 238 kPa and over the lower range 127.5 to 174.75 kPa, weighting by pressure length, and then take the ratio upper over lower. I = 1.1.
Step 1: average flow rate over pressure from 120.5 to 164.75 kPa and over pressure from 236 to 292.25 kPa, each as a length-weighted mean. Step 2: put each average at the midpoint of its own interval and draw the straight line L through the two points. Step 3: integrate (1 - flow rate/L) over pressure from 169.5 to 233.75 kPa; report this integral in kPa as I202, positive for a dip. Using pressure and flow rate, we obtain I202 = -1.6 kPa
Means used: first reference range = 158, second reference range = 202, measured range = 184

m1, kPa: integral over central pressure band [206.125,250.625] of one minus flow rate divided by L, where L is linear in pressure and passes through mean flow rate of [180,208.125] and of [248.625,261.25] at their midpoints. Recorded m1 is 2.7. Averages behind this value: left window 183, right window 220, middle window 191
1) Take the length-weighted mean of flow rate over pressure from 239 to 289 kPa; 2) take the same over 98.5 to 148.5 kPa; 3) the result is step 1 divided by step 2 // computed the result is 1.5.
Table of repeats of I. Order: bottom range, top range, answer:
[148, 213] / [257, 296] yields 1.09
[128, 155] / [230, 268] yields 1.39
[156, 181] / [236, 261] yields 1.14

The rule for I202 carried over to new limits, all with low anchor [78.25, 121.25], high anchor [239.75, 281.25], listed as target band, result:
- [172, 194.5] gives -0.97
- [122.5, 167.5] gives 0.93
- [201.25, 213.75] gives 0.23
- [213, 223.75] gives 0.37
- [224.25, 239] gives 0.45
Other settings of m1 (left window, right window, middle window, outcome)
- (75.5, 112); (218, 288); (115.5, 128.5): 1.2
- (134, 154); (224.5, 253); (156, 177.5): -4.0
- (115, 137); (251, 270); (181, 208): -0.6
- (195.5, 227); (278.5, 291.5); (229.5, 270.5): -3.1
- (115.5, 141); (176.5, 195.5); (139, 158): 0.7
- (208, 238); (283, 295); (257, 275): -0.6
